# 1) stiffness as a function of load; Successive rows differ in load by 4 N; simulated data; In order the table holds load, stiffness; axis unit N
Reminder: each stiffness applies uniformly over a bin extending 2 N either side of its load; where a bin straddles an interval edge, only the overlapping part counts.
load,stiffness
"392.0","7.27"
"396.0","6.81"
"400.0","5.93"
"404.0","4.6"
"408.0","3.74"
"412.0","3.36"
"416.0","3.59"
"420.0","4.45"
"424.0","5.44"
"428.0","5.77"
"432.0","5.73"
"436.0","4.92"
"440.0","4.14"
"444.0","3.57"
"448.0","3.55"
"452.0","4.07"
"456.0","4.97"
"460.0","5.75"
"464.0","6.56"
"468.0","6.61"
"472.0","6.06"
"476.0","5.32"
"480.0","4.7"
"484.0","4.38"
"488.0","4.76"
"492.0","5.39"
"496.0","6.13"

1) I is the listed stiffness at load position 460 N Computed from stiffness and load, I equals 5.75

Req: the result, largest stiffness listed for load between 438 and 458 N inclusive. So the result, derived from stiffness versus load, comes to 4.97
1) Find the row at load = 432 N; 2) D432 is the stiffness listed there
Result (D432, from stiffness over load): 5.73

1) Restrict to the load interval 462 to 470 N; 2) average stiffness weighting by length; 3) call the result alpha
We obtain 6.58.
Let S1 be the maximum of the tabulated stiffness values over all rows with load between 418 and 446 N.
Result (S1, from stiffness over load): 5.77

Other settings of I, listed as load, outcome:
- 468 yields 6.61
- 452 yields 4.07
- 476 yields 5.32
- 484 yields 4.38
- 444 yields 3.57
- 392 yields 7.27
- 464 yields 6.56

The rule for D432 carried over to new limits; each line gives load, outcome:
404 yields 4.6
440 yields 4.14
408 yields 3.74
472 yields 6.06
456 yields 4.97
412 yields 3.36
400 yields 5.93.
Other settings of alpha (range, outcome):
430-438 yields 5.33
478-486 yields 4.54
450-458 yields 4.52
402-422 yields 3.95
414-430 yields 4.81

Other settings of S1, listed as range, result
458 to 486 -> 6.61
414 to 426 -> 5.44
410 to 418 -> 3.59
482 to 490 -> 4.76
